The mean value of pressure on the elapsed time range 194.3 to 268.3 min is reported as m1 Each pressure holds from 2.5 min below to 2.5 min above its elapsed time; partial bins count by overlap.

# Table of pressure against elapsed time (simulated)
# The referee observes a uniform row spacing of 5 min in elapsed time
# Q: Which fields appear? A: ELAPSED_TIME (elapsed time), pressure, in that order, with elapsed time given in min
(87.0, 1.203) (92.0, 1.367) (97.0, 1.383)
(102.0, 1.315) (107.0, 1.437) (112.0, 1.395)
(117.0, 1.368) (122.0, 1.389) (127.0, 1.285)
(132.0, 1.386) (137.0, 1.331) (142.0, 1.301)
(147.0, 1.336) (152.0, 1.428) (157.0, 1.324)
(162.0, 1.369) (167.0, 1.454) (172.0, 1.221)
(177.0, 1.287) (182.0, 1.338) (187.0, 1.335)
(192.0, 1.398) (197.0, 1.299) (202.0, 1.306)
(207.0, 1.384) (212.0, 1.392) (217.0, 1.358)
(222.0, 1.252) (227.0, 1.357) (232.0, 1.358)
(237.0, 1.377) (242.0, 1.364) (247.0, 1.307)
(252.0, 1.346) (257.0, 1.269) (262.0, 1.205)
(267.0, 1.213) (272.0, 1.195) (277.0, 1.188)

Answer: 1.32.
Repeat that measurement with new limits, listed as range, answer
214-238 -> 1.34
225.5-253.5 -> 1.35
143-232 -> 1.34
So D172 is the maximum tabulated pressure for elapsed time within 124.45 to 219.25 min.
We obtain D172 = 1.454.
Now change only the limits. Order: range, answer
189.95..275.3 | 1.398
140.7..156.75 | 1.428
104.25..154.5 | 1.437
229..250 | 1.377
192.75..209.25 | 1.384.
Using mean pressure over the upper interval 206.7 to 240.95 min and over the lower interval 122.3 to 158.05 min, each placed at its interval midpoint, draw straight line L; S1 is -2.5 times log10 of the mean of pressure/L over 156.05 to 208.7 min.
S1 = 0.01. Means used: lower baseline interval 1.35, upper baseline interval 1.35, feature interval 1.34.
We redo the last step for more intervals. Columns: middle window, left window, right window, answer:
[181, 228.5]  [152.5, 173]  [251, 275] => -0.03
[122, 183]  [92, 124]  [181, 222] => 0.02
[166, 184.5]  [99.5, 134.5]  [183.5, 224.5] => 0.03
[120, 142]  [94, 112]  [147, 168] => 0.03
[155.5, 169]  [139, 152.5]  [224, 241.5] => -0.03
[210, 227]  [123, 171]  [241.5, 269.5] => -0.03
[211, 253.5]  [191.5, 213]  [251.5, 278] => -0.04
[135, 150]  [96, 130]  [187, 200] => 0.03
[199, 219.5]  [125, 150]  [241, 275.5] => -0.05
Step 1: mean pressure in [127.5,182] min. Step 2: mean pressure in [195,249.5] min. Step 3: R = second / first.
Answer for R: 1.00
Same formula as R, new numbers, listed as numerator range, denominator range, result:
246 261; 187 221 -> 0.96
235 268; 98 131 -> 0.95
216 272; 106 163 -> 0.96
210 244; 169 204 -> 1.03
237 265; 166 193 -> 0.98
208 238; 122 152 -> 1.01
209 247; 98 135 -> 0.99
